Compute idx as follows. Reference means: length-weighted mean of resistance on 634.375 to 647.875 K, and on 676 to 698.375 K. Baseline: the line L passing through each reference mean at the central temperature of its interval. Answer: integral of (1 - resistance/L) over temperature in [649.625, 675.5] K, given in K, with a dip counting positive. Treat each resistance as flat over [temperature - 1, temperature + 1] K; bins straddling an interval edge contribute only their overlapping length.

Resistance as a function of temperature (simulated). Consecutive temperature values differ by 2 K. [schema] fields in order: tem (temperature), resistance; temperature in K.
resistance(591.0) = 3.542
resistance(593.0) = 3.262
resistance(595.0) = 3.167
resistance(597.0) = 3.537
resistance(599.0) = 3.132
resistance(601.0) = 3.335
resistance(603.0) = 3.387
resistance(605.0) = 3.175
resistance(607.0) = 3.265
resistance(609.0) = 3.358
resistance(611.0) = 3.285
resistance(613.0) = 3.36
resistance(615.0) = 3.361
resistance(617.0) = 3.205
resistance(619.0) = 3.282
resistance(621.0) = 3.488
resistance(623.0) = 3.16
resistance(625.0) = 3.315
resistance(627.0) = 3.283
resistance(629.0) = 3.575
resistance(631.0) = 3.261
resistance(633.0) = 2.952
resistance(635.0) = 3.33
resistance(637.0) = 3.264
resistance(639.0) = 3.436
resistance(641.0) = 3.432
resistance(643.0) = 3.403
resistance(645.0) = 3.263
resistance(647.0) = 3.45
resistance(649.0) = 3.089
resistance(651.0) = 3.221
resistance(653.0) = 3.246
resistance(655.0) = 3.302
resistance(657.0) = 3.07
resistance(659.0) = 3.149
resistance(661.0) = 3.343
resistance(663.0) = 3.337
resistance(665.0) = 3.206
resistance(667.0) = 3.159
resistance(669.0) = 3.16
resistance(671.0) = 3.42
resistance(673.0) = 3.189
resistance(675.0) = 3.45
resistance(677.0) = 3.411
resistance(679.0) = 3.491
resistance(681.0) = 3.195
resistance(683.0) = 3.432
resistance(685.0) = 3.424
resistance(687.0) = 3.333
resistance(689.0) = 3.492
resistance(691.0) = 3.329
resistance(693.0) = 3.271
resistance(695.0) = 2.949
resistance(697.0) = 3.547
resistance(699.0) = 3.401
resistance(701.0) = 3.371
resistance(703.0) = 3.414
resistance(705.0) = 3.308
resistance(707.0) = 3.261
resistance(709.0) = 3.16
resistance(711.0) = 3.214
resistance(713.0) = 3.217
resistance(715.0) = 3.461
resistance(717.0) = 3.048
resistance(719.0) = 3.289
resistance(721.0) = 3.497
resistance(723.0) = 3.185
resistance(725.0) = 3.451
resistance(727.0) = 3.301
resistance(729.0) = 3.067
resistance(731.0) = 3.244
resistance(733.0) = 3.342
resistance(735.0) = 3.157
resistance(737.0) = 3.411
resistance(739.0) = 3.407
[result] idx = 0.9 K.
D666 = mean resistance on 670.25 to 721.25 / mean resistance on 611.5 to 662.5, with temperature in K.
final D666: 1.01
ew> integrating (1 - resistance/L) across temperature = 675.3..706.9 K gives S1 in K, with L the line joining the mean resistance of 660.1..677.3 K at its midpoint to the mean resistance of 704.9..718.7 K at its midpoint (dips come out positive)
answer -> -0.9 K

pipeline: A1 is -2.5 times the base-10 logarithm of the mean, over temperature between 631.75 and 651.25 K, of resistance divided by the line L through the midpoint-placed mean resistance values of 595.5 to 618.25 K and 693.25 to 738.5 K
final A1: 0.00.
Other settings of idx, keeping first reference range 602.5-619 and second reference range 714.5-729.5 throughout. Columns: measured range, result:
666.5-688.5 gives -0.33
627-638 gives 0.06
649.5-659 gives 0.28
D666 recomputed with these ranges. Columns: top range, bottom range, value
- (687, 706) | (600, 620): 1.01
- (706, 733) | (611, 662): 0.99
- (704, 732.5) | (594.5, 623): 0.99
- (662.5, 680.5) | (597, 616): 1.00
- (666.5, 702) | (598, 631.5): 1.01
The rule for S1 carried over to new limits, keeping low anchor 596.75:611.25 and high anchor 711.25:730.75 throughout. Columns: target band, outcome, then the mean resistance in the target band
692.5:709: -0.1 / 3.31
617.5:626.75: 0.0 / 3.3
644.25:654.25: 0.1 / 3.25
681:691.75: -0.3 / 3.38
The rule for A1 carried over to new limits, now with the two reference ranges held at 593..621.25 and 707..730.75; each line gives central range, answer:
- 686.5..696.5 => 0.00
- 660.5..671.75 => 0.01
